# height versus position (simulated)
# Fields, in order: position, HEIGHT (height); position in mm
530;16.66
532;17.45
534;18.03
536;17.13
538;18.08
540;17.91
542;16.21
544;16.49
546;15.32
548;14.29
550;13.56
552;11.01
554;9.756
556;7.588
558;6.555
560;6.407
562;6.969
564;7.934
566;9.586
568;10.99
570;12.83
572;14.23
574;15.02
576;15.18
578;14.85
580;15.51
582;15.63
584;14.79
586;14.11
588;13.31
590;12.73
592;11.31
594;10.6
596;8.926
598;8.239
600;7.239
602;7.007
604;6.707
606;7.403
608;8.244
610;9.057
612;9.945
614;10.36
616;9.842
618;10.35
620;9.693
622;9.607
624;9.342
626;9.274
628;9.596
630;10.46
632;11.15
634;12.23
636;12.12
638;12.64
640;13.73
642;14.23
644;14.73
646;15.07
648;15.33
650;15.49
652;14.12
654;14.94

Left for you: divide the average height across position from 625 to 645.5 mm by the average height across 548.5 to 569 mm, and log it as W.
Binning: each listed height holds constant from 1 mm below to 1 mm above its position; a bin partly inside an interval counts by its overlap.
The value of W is 1.3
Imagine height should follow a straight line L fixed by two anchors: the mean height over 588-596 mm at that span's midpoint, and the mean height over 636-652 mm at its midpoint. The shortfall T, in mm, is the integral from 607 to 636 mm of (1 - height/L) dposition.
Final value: 6.8 mm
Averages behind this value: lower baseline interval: 11.4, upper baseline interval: 14.3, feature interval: 10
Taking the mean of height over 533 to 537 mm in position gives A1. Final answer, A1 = 17.6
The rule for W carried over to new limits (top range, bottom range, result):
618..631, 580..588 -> 0.66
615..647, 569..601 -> 0.90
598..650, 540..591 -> 0.85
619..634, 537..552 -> 0.64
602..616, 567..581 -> 0.61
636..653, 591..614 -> 1.64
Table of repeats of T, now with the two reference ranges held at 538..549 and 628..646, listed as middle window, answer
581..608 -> 7.18 mm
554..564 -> 5.35 mm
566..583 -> 1.14 mm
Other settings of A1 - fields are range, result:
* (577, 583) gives 15.3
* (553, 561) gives 7.58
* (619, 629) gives 9.5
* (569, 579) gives 14.4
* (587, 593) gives 12.5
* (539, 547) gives 16.5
